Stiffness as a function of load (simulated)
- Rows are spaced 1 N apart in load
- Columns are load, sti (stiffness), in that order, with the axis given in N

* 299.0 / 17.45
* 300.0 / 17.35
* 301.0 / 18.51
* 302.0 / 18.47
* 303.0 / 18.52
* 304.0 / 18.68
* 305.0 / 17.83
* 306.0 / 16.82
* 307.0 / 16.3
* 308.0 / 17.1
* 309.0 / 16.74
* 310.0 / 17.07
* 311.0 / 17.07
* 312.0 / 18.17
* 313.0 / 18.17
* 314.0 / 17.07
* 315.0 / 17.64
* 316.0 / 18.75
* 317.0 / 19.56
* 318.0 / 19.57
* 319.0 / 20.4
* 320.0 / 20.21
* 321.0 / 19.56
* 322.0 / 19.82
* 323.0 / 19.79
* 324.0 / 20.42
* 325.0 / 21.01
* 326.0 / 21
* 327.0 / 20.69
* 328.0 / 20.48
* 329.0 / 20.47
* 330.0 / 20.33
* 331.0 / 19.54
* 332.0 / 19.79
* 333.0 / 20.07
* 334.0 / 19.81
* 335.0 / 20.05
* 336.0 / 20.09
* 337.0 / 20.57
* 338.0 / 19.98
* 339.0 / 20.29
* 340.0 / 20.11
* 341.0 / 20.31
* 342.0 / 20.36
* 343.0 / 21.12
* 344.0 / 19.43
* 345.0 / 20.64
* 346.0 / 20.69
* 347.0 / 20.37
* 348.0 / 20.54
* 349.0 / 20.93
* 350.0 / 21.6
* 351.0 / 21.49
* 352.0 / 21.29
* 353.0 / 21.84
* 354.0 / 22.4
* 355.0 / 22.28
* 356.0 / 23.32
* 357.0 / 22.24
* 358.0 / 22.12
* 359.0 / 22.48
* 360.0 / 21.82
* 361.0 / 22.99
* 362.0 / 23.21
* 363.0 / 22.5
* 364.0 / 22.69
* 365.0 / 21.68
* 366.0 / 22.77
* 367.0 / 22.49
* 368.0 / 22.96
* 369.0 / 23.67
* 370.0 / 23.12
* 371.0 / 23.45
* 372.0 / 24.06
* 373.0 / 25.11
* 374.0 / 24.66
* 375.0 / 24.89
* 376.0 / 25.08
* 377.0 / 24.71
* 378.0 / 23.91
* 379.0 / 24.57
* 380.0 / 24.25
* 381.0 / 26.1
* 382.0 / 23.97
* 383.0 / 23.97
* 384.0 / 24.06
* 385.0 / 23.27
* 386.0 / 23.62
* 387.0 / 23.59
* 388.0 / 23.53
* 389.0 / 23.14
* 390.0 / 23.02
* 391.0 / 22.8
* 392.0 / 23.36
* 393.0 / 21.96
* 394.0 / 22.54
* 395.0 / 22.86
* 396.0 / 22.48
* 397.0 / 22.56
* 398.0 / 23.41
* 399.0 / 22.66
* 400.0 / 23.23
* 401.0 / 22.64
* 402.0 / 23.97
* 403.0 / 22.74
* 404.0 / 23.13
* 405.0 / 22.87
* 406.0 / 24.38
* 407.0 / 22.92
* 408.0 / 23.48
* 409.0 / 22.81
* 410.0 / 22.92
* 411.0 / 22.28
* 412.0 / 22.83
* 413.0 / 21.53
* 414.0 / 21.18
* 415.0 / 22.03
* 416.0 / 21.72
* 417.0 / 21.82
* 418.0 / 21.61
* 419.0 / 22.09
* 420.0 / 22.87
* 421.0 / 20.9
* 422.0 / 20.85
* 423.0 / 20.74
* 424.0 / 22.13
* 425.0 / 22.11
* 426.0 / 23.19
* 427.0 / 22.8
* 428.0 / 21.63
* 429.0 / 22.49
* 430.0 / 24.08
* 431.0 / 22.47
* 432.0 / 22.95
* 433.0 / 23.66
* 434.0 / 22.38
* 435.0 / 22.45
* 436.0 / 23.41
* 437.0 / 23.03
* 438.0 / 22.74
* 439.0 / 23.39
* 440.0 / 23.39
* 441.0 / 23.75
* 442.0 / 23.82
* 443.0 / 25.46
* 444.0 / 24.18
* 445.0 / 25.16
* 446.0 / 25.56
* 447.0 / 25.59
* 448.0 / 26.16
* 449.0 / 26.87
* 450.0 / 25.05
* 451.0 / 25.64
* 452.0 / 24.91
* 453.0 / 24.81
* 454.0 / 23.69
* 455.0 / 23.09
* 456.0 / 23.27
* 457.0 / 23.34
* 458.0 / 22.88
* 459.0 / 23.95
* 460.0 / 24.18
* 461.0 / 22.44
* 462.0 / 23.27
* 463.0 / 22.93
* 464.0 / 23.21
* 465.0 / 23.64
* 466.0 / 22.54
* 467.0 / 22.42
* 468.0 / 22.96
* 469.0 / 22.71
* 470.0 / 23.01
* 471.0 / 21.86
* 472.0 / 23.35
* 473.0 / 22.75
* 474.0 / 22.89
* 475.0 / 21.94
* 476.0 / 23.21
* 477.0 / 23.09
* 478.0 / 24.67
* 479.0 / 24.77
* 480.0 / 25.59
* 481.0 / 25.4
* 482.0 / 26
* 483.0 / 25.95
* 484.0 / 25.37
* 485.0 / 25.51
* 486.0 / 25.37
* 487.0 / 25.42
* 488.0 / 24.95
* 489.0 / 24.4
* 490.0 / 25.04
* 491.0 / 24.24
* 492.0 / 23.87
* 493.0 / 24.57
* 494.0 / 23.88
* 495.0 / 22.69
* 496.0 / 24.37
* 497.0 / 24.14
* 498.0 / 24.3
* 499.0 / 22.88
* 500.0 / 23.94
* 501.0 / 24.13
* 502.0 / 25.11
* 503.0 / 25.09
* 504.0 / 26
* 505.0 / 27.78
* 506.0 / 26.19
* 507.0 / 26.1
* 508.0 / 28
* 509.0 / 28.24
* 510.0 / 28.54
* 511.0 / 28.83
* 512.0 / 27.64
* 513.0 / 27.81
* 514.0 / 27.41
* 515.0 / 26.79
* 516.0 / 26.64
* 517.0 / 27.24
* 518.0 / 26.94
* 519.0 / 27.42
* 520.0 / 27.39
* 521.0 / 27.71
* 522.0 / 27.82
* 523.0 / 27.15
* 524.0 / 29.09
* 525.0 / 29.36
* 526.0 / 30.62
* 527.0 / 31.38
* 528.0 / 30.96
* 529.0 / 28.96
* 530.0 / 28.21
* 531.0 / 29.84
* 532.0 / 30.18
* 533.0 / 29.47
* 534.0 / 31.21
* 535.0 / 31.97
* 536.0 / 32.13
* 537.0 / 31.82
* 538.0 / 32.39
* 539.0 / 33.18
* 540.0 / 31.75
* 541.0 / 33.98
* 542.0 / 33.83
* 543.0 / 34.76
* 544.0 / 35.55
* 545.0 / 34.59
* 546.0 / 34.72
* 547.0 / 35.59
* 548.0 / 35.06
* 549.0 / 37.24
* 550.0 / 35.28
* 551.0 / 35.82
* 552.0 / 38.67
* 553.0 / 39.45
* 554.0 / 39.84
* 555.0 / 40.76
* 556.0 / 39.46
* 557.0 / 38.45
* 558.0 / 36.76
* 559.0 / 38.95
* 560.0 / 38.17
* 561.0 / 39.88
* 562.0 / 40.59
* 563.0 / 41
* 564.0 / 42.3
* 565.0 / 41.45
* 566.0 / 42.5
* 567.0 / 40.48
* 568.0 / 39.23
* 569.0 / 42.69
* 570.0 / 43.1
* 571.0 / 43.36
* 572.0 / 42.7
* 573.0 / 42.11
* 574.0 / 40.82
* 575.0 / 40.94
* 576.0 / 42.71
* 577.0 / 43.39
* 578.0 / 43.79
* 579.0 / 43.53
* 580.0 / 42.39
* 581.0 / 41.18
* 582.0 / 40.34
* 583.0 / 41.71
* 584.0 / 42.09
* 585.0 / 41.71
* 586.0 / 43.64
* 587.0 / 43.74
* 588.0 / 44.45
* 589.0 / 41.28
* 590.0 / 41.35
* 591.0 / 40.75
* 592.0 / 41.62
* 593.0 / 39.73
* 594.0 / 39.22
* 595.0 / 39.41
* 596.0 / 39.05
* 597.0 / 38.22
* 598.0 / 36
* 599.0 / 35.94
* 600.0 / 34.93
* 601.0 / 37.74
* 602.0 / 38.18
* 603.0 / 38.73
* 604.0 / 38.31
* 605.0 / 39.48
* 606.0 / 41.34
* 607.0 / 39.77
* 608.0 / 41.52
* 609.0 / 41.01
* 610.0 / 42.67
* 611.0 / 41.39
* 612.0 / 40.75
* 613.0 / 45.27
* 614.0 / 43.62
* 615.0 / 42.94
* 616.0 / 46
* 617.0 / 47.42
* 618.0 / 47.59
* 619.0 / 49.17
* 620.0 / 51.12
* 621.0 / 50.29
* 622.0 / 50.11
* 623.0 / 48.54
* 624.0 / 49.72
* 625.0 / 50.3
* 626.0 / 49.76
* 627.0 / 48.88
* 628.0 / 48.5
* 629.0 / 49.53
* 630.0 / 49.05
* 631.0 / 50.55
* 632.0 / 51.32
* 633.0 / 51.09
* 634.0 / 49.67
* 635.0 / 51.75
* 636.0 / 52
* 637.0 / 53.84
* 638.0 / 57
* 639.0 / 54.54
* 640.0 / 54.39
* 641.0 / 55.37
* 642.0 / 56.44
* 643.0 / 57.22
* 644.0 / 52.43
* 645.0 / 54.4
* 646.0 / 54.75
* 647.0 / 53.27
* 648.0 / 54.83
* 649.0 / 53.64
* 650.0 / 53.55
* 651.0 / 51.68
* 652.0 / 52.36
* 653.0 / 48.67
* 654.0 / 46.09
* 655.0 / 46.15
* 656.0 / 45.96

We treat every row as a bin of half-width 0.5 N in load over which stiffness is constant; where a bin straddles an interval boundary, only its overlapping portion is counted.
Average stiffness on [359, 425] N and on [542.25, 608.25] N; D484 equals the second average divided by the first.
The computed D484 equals 1.7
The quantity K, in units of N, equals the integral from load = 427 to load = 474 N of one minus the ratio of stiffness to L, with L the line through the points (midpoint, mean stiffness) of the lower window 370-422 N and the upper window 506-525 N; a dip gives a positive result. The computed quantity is 3.0 N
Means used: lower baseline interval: 23.2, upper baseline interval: 27.6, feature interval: 23.6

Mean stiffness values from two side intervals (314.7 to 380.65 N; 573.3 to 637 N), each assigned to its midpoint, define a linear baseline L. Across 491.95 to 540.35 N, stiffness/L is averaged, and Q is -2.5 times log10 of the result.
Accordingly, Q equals 0.29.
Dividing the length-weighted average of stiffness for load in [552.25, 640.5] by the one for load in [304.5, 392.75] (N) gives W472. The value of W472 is 2.04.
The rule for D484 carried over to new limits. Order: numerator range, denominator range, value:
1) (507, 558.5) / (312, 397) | 1.46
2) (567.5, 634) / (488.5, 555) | 1.47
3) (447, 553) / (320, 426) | 1.22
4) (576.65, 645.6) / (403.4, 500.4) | 1.93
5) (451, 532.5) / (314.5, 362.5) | 1.23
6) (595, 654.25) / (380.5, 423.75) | 2.08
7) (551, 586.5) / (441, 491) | 1.70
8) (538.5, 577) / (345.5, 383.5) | 1.69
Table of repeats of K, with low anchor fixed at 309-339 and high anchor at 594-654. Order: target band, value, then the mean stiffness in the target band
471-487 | 4.5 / 24.3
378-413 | 3.8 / 23.3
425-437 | 2.7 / 22.8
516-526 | 2.6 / 27.9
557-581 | 0.5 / 41.4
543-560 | 1.4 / 37.2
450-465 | 3.8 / 23.7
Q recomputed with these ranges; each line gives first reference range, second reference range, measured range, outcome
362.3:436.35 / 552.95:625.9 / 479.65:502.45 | 0.288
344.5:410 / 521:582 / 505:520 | 0.217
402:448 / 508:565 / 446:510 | 0.132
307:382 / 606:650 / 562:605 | 0.105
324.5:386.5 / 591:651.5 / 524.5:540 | 0.245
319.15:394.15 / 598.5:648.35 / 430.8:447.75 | 0.251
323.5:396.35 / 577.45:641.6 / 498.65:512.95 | 0.319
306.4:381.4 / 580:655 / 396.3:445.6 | 0.229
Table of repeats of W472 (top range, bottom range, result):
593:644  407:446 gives 2.03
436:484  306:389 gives 1.12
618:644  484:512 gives 2.03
